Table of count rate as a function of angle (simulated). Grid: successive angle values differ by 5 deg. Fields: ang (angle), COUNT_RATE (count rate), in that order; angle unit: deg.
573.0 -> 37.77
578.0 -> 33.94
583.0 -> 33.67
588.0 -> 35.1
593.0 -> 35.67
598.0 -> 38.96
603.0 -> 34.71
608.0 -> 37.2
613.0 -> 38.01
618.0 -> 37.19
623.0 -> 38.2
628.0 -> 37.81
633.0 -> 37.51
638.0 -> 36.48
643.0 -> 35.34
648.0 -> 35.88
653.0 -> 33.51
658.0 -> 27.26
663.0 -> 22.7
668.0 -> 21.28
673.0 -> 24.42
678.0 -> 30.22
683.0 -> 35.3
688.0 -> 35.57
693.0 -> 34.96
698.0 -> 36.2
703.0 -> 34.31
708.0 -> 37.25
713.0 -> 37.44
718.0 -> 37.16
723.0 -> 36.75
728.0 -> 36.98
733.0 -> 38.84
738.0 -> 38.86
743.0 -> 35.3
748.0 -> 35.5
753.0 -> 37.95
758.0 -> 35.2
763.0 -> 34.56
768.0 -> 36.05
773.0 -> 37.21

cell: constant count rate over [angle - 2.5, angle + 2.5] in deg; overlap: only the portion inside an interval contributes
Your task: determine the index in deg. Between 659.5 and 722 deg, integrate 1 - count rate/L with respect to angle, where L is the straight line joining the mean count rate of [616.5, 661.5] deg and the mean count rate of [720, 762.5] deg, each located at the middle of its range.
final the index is 6.5 deg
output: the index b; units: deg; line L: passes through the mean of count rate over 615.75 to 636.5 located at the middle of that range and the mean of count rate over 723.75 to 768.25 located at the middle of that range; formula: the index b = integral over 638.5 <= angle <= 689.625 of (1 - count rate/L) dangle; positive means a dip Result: 9.6 deg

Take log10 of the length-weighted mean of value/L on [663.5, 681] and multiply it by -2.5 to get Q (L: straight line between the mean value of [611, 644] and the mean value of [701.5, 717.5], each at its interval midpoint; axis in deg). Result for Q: 0.41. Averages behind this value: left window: 37.3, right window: 36.6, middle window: 25.3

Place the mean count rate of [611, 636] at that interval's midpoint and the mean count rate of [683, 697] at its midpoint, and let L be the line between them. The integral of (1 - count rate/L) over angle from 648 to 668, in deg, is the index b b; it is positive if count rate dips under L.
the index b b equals 4.67 deg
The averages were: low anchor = 37.7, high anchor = 35.4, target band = 28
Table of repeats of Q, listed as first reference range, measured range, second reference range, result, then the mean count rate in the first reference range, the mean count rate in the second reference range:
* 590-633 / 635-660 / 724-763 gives 0.10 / 37.2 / 36.8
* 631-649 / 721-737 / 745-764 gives -0.05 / 36.3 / 35.9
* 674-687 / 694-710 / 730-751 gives -0.06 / 32.1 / 37.1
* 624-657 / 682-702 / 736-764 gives 0.02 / 35.8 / 36.3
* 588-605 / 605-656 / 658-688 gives -0.13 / 36.3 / 27.6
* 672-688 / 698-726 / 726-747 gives -0.05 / 31.4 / 37.4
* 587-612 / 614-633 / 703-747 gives -0.03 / 36.5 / 37.1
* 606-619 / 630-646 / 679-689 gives 0.00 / 37.5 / 34.6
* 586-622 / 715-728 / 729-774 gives -0.01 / 36.8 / 36.6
